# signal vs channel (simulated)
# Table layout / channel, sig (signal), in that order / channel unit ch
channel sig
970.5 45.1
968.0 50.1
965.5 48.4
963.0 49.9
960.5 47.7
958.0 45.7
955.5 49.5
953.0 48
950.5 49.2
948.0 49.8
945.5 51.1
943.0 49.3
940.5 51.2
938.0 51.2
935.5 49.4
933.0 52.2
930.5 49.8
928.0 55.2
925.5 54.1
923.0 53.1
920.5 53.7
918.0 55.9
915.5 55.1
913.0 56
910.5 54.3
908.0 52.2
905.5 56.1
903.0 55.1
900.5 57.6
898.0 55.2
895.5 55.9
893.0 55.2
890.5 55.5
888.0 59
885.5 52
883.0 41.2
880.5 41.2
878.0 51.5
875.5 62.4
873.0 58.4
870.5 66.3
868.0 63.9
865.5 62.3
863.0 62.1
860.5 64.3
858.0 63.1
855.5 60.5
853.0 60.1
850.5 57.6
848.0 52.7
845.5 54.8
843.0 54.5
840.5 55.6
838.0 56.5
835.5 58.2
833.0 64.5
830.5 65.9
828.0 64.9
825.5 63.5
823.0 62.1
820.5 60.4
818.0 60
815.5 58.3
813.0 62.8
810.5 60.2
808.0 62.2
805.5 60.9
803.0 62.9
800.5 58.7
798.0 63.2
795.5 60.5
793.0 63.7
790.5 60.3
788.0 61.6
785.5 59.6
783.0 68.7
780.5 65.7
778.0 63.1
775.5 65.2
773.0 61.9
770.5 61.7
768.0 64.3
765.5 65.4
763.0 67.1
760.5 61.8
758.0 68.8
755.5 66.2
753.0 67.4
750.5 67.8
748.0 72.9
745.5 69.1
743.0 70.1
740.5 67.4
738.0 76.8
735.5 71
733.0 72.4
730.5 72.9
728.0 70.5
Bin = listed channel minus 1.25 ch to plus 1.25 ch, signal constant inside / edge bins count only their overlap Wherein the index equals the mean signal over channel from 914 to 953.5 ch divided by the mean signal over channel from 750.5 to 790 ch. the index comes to 0.80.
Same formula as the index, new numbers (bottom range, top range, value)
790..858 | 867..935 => 0.91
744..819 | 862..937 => 0.86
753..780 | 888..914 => 0.86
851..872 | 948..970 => 0.78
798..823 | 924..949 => 0.84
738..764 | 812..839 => 0.90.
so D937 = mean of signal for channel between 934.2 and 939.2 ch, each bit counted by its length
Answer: 50.3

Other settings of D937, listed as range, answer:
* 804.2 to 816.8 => 60.9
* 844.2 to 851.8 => 55.1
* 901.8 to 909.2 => 54.5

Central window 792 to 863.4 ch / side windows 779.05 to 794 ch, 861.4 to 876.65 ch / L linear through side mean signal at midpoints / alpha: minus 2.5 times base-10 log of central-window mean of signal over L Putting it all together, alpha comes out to 0.04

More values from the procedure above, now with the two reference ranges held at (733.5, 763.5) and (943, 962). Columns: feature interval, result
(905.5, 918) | -0.04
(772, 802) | 0.04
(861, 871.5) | -0.11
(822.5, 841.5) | -0.01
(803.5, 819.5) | 0.03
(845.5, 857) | 0.02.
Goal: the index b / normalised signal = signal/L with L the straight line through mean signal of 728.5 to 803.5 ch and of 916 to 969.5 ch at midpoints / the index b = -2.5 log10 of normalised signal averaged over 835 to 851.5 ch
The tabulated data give 0.07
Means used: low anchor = 66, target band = 55.6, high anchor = 50.7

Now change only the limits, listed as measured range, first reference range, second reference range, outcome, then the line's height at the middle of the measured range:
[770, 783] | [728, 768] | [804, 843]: 0.03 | 65.9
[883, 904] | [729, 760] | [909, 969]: 0.02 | 55.6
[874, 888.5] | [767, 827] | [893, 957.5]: 0.10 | 56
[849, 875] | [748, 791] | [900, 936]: -0.07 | 58.1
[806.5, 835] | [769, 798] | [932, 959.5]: -0.04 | 59.9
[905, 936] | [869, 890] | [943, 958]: -0.05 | 51.3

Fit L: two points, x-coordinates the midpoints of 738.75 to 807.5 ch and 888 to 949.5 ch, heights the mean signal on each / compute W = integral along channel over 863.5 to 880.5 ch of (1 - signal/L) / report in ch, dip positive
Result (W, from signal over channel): -0.7 ch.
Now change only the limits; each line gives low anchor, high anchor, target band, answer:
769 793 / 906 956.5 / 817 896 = -1.0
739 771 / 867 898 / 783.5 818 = 0.8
